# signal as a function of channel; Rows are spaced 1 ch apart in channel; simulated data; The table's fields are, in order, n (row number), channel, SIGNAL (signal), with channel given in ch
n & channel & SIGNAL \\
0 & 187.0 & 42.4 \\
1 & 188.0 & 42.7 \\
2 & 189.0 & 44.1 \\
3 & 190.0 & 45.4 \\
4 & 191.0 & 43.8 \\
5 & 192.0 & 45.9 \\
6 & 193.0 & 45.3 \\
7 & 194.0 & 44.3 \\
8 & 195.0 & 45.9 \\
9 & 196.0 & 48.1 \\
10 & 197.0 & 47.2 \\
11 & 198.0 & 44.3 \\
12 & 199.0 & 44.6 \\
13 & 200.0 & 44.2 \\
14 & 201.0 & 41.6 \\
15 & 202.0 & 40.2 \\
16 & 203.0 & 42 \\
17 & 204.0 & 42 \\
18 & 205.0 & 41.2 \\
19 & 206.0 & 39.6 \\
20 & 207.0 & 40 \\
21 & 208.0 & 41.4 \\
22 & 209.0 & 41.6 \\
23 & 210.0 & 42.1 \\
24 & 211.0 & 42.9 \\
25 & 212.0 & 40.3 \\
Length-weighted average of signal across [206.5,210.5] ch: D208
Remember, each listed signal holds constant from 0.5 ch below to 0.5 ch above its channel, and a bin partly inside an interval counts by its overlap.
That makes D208 41.3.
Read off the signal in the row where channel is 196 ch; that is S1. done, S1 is 48.1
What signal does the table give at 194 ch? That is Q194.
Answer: 44.3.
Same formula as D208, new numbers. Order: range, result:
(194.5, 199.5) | 46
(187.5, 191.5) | 44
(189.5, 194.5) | 44.9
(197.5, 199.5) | 44.5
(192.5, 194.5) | 44.8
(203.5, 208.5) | 40.8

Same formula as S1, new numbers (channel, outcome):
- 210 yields 42.1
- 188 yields 42.7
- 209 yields 41.6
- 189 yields 44.1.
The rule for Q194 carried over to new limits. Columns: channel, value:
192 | 45.9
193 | 45.3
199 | 44.6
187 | 42.4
